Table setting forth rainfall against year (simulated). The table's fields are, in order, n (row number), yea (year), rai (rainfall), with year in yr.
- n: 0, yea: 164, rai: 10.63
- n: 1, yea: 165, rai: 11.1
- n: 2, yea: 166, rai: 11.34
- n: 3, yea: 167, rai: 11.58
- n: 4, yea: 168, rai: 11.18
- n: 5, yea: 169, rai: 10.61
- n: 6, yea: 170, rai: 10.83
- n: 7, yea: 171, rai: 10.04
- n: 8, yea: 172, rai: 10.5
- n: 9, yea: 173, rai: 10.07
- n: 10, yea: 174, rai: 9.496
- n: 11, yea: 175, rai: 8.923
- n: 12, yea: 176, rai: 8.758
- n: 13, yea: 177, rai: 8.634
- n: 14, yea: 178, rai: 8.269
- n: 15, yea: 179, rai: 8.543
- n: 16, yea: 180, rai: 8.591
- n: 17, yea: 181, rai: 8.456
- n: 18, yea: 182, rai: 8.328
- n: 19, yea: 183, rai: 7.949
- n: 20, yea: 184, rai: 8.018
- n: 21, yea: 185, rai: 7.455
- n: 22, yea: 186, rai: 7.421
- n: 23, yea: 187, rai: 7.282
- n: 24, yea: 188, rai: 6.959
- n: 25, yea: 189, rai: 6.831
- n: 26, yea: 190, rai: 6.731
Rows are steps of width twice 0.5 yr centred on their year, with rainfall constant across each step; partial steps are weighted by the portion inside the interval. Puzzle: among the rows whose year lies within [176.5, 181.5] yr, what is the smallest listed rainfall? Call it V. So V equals 8.269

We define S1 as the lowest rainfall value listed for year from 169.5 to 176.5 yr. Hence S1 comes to 8.758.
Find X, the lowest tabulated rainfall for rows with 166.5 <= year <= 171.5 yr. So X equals 10.04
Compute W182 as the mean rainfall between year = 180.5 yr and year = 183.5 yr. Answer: 8.24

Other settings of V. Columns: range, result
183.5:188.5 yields 6.959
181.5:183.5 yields 7.949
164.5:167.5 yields 11.1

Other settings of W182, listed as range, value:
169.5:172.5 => 10.5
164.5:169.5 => 11.2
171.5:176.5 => 9.55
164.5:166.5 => 11.2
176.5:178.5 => 8.45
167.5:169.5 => 10.9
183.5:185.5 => 7.74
